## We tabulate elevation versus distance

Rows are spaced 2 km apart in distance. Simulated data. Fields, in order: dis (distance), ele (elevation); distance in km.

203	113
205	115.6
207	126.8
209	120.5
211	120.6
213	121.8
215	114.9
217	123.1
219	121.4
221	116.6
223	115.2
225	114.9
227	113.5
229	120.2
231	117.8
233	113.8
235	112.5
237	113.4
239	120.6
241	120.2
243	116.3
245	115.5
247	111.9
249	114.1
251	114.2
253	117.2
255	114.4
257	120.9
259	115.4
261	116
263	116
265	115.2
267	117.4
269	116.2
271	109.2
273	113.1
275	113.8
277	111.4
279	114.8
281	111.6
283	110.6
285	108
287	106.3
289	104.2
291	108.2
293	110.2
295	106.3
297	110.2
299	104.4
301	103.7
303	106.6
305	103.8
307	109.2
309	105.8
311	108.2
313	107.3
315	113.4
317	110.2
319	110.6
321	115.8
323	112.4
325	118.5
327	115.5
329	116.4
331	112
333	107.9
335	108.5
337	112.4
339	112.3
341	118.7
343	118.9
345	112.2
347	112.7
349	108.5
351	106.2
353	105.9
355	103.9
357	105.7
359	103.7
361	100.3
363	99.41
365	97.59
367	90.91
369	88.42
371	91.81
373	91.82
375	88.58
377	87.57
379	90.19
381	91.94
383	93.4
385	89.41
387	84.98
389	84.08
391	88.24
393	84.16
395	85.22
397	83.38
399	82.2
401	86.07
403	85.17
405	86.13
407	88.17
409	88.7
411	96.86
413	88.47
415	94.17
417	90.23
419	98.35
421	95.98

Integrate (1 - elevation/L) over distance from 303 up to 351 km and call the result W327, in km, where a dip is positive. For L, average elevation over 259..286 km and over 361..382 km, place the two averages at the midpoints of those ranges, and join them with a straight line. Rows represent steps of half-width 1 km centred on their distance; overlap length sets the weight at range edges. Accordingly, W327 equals -4.7 km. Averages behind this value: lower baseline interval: 113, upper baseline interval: 92.2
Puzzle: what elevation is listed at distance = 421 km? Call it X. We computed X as 95.98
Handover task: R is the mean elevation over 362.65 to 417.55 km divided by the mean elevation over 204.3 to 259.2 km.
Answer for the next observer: 0.8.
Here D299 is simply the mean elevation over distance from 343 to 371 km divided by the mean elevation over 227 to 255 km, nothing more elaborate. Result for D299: 0.9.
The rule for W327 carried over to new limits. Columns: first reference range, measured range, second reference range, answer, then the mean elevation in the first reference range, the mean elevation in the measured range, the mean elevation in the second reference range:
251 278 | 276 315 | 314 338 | 2.0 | 115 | 108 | 113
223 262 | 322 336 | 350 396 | -1.6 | 116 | 113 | 93.6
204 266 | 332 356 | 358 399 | -3.4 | 117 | 111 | 90.5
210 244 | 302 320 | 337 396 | -0.4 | 117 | 108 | 98.1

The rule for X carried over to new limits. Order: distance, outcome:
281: 111.6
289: 104.2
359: 103.7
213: 121.8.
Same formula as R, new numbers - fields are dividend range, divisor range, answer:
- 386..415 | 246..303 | 0.78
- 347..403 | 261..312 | 0.85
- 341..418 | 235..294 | 0.83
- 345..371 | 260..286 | 0.90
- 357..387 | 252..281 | 0.81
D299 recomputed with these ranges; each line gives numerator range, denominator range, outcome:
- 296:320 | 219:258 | 0.93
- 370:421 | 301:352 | 0.80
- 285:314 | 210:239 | 0.91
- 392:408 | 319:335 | 0.75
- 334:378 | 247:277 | 0.90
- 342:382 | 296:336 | 0.91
